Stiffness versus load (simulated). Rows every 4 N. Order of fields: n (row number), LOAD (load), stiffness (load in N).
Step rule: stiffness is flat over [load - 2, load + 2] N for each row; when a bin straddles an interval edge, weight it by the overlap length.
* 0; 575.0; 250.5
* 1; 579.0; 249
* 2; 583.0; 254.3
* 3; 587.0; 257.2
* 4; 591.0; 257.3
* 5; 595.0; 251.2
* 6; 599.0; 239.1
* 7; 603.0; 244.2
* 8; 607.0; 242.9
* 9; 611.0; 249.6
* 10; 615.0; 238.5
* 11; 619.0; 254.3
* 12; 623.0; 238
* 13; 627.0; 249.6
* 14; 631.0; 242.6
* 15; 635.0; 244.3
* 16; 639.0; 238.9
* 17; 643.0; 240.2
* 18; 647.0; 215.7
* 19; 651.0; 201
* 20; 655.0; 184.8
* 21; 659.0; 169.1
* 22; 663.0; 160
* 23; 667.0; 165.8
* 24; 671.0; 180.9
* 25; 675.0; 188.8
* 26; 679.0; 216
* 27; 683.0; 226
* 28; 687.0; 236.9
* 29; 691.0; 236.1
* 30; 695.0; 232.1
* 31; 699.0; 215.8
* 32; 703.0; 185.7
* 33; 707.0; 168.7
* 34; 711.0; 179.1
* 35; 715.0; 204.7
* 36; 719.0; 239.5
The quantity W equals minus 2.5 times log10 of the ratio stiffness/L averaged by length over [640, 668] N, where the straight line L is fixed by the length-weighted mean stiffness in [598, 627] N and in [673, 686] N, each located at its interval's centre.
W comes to 0.16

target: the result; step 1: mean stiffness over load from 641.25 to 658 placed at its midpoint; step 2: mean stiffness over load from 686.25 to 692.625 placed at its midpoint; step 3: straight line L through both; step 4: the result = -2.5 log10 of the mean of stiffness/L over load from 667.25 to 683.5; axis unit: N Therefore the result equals 0.153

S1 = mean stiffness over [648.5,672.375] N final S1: 178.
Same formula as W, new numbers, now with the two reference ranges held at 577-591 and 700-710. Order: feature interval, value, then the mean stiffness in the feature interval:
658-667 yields 0.25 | 164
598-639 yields -0.05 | 244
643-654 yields 0.02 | 212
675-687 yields -0.12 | 218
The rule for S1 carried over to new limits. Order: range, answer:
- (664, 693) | 206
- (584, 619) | 248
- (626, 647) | 240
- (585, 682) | 224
